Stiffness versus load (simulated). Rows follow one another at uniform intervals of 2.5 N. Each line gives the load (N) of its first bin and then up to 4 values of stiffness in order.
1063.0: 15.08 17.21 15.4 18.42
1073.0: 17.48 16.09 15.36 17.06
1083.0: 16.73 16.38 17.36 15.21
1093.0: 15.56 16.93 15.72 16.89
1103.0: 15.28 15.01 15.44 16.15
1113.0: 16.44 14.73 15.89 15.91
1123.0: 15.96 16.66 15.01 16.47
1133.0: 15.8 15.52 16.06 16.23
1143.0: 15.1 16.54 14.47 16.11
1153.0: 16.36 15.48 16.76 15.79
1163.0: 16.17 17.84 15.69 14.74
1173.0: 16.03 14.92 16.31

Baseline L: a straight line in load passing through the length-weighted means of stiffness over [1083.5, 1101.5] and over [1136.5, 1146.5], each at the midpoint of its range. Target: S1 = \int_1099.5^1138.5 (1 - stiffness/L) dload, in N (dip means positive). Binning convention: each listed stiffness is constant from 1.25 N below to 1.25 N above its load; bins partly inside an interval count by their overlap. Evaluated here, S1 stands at 0.7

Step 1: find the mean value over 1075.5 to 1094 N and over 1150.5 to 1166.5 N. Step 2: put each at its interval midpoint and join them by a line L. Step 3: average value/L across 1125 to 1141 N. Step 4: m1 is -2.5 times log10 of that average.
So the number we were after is 0.03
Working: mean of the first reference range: 16.2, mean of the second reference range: 16.4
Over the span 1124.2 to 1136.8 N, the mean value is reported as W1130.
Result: 15.9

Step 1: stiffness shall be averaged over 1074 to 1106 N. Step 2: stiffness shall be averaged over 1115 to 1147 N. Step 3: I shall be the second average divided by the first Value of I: 0.98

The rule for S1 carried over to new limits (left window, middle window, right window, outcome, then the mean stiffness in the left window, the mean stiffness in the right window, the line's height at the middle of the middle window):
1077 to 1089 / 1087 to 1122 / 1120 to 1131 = 0.85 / 16.6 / 16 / 16.3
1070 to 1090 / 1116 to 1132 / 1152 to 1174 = 0.46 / 16.7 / 16.1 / 16.4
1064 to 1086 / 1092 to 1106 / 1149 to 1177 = 0.45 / 16.7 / 16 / 16.5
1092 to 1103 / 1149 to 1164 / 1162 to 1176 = -0.09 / 16.2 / 15.9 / 16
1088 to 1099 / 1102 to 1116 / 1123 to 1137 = 0.37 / 16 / 15.9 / 16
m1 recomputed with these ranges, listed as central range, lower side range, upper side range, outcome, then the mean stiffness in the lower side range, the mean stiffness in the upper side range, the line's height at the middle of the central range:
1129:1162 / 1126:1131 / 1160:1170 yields 0.01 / 15.8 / 16.3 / 16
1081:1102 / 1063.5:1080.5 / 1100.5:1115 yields -0.02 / 16.6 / 15.7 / 16.1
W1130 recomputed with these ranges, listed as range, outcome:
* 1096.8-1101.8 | 16.3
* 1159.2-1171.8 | 16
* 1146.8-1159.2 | 15.8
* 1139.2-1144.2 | 15.7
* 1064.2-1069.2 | 16.3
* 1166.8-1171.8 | 15.2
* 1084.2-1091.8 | 16.3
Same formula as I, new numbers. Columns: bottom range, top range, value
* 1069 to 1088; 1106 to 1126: 0.94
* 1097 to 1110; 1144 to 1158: 1.01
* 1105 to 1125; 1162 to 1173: 1.02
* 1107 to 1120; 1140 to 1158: 1.00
